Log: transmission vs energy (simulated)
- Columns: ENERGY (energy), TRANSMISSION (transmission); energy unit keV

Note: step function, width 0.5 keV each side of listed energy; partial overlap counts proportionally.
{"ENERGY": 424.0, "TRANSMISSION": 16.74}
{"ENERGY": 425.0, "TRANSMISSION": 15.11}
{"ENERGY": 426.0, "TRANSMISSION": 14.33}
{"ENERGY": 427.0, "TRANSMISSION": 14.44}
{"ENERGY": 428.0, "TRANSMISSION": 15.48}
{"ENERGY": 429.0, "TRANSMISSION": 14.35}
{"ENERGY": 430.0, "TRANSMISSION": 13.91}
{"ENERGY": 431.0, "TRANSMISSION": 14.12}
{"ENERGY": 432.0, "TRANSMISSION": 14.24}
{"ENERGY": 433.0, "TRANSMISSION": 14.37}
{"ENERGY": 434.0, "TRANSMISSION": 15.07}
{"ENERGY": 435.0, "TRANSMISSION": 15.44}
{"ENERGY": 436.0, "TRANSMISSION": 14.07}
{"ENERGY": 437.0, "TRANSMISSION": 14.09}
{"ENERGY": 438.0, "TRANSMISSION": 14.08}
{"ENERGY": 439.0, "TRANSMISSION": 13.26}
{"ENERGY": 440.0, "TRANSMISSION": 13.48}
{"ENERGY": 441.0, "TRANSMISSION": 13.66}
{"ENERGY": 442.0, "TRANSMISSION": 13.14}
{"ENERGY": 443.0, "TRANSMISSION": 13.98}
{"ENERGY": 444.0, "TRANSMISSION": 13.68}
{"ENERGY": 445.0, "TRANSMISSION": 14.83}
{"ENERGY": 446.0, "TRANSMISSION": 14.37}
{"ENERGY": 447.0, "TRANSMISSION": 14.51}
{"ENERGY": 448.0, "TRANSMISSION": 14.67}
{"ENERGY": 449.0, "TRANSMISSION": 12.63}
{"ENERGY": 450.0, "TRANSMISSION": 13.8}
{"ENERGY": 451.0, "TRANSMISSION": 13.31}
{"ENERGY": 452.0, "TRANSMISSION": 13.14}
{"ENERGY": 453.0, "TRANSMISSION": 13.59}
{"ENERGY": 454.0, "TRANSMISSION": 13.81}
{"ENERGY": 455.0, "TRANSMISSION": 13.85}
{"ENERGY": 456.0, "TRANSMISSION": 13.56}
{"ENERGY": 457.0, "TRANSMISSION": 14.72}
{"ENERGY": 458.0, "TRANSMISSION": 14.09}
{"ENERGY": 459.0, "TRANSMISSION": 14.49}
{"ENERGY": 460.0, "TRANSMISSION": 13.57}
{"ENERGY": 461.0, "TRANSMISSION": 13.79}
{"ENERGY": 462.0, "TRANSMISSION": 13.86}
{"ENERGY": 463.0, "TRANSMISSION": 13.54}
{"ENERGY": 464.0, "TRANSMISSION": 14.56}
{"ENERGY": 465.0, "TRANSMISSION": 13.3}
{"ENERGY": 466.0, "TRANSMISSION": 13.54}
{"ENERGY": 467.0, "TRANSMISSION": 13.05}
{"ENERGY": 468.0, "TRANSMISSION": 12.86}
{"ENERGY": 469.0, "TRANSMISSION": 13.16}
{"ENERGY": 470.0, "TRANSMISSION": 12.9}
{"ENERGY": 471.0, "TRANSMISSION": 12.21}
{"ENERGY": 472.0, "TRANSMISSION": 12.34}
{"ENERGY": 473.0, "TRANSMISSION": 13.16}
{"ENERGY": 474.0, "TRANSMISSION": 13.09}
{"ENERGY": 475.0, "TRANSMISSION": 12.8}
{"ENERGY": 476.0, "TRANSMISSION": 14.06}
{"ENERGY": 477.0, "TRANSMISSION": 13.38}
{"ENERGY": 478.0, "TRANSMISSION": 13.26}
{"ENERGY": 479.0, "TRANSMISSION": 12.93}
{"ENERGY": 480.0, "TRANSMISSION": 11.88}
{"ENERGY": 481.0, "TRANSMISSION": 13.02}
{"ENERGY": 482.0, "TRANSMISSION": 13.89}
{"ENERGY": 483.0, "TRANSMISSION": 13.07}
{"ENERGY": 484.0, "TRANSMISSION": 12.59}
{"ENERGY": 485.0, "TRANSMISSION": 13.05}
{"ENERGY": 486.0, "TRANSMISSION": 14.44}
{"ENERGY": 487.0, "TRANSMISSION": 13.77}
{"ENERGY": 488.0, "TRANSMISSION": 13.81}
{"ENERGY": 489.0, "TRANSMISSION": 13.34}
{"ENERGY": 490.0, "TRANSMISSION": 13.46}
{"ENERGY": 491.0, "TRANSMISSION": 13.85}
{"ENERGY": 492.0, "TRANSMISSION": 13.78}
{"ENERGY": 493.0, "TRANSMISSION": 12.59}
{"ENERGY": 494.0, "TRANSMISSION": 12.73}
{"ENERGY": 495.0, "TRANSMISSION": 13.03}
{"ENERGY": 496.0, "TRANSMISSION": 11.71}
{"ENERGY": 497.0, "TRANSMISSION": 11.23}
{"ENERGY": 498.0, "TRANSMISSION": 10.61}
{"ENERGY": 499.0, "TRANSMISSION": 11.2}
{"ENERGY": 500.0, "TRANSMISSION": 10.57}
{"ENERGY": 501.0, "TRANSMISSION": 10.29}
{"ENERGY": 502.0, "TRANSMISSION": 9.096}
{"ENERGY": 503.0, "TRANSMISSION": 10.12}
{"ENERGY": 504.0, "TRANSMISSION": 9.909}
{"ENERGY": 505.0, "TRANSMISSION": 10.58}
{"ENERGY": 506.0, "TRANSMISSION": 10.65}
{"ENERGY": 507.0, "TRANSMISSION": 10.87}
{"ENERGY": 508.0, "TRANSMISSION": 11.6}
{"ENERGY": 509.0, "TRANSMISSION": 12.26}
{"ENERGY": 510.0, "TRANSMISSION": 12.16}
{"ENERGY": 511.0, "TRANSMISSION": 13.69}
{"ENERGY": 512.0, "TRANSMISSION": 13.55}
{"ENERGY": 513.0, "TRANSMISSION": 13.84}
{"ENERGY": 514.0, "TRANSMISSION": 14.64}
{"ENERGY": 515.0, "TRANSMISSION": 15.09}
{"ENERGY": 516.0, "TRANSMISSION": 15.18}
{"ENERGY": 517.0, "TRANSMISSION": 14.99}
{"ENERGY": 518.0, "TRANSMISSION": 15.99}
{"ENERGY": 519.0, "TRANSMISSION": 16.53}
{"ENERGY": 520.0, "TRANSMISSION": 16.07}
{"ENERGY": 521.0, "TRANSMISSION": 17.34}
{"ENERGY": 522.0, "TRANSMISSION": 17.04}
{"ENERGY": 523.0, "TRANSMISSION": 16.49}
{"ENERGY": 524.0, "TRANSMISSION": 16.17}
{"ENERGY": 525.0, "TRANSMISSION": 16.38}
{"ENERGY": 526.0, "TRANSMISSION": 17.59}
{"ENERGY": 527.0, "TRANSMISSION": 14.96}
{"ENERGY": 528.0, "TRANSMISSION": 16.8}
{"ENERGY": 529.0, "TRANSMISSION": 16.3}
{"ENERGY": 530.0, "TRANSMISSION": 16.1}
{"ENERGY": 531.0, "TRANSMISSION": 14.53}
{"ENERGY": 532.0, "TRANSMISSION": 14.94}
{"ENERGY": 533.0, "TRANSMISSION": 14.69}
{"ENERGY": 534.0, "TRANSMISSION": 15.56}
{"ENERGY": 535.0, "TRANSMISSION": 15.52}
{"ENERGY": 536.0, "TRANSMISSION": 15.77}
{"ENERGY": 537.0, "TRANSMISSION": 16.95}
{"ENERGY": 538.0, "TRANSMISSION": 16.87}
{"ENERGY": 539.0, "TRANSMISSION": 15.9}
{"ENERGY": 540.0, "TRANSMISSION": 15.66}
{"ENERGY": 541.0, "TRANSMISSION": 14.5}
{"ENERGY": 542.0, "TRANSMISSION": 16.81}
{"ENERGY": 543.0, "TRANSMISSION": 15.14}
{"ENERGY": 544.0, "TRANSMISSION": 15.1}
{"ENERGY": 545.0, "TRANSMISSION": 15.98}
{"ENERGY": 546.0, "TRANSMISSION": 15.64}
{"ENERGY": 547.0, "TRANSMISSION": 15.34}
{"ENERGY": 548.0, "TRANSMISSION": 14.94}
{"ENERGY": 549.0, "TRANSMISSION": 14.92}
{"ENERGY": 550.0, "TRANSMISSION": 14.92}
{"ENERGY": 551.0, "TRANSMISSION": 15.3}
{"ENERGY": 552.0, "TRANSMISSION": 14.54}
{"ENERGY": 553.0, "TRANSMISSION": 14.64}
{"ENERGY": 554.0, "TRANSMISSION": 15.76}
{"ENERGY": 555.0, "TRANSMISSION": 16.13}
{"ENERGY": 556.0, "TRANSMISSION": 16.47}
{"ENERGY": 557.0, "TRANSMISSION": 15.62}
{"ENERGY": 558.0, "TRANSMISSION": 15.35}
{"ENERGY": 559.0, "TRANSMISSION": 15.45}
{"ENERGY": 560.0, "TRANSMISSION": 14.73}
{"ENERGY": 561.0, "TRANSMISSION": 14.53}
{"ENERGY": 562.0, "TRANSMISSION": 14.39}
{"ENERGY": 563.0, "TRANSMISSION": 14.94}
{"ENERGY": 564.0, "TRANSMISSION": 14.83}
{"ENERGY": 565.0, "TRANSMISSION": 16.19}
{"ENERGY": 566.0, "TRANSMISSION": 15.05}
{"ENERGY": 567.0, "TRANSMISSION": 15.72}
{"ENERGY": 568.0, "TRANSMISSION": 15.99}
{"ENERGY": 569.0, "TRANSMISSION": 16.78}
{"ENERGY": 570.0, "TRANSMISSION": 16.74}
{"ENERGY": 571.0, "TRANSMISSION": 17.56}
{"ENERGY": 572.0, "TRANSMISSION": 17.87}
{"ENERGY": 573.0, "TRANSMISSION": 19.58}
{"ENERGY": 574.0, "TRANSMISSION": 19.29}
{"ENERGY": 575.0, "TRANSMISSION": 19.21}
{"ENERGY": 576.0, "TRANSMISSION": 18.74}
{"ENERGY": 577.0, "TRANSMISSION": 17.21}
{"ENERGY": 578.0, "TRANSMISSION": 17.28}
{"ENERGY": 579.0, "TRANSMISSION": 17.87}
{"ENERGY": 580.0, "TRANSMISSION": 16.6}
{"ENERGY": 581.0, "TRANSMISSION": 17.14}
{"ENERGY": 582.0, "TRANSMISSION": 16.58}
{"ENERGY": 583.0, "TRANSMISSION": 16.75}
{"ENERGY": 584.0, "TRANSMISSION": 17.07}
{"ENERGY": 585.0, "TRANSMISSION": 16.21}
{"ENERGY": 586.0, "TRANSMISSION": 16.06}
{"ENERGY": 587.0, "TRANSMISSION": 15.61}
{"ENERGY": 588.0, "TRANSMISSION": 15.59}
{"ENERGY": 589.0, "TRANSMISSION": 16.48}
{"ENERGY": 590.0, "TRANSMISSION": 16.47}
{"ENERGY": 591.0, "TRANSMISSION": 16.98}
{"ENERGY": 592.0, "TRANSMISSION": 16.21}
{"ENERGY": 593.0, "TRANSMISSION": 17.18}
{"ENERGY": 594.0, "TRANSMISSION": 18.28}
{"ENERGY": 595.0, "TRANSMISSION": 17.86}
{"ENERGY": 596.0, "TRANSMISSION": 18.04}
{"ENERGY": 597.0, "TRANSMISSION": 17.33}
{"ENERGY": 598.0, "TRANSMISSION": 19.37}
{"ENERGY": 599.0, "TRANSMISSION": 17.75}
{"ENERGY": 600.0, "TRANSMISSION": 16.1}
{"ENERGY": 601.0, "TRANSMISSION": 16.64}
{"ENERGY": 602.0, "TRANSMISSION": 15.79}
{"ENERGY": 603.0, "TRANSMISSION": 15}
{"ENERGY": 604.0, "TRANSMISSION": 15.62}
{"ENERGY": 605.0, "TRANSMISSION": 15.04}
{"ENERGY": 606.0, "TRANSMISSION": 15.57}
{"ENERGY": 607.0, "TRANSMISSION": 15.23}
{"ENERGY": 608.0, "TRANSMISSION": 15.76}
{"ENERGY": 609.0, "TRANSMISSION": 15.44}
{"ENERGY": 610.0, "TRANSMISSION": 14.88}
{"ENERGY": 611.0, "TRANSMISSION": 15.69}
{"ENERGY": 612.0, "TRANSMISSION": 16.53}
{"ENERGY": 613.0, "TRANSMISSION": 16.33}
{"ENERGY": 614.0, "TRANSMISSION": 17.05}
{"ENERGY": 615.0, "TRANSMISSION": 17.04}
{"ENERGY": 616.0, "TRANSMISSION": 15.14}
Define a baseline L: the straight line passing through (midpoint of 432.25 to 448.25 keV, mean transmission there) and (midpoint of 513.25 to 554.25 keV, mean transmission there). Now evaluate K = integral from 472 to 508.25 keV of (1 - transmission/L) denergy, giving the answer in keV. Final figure 6.4 keV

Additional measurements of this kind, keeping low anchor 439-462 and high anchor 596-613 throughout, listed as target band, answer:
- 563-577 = -1.31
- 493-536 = 3.03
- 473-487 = 1.05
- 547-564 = 0.30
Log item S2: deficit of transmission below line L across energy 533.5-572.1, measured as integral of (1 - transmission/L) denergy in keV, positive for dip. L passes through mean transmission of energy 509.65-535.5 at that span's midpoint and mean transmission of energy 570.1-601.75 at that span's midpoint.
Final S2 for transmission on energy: 1.7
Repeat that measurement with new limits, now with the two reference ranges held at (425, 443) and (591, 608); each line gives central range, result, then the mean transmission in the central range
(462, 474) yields 1.3 keV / 13.2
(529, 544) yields 0.1 keV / 15.6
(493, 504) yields 3.0 keV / 11.1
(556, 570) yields 0.6 keV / 15.4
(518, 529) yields -0.7 keV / 16.5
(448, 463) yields 0.8 keV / 13.8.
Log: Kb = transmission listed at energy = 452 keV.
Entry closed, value 13.14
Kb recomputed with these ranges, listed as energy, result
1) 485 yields 13.05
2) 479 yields 12.93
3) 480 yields 11.88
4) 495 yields 13.03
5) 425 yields 15.11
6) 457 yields 14.72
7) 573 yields 19.58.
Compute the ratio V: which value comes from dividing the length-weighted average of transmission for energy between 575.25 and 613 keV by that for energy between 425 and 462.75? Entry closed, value 1.2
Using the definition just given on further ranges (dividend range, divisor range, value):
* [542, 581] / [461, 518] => 1.26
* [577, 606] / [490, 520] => 1.33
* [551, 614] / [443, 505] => 1.26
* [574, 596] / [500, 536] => 1.20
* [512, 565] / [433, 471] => 1.13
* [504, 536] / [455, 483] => 1.10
